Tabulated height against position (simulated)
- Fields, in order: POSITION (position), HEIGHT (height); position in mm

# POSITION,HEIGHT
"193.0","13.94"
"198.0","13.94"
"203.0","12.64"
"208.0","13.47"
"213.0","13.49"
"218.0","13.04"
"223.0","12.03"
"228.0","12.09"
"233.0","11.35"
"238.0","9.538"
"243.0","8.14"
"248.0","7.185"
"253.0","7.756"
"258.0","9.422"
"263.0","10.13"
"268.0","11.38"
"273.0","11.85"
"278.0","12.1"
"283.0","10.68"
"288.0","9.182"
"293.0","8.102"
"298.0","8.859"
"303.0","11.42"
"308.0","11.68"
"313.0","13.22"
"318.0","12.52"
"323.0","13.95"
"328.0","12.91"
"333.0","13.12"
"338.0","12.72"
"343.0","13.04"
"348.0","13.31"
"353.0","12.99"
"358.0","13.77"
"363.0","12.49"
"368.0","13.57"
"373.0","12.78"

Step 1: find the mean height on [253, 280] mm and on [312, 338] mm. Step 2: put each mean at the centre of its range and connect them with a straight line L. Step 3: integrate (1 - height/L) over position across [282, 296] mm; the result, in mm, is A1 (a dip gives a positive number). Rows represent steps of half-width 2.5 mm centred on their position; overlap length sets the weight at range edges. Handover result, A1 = 2.9 mm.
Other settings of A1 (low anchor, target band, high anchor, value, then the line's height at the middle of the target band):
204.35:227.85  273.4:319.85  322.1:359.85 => 7.81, 13.1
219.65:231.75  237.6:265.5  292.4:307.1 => 6.55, 11.3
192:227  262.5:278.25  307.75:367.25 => 2.02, 13.1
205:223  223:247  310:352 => 5.22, 13.1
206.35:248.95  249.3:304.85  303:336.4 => 9.53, 12.1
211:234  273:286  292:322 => 0.29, 11.6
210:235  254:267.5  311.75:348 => 3.07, 12.7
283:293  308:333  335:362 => -3.66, 11.3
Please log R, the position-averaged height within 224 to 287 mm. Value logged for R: 10.2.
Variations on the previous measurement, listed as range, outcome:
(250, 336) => 11.1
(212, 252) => 10.6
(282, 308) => 9.78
